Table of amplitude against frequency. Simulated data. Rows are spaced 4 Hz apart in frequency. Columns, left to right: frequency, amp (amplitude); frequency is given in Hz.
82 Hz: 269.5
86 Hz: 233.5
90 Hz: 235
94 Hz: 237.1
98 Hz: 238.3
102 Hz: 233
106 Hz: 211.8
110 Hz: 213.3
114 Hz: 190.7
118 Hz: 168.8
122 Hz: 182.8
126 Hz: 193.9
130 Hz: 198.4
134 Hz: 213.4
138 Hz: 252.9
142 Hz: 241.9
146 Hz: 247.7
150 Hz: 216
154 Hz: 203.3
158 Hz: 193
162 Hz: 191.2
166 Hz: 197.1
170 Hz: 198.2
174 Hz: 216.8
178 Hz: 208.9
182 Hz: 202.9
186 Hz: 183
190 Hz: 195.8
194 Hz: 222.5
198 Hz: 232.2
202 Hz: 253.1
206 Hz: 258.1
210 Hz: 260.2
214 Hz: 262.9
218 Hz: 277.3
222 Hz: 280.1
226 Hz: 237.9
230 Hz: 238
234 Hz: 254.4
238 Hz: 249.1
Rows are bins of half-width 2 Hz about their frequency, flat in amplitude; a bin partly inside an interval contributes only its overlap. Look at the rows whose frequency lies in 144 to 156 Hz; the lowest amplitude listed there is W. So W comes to 203.3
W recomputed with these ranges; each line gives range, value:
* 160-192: 183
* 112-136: 168.8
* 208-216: 260.2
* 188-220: 195.8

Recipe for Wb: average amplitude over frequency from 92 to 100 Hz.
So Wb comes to 238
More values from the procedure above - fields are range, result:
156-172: 195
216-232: 258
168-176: 208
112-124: 181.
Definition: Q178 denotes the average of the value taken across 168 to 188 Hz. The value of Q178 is 202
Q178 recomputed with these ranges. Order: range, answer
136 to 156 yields 232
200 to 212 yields 257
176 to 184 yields 206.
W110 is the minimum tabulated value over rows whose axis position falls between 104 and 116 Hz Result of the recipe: 190.7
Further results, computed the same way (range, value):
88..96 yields 235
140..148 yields 241.9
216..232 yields 237.9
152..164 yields 191.2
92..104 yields 233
